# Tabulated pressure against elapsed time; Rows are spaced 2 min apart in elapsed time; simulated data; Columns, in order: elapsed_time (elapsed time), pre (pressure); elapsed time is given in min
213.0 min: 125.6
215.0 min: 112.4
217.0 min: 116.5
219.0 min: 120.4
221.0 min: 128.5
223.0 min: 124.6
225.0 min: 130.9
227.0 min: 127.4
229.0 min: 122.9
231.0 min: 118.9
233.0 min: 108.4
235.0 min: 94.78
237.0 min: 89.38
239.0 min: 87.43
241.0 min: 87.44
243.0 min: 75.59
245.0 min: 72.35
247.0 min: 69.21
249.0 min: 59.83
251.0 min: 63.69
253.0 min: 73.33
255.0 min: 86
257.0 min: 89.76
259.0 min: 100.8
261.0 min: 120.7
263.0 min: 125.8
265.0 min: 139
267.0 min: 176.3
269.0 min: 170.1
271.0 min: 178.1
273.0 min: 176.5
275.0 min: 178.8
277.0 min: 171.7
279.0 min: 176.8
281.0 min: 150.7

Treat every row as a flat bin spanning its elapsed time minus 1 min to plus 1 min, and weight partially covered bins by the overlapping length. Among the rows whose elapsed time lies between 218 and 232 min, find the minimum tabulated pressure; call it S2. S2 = 118.9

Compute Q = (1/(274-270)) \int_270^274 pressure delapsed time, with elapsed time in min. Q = 177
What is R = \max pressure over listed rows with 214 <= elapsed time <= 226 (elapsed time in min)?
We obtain 130.9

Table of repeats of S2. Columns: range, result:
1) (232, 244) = 75.59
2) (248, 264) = 59.83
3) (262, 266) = 125.8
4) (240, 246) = 72.35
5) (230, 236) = 94.78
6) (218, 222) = 120.4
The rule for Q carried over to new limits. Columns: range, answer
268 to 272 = 174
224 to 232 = 125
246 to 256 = 70.4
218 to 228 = 126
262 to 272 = 158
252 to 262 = 94.1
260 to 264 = 123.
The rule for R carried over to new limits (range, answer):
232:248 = 108.4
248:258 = 89.76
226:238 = 127.4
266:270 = 176.3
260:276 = 178.8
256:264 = 125.8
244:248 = 72.35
